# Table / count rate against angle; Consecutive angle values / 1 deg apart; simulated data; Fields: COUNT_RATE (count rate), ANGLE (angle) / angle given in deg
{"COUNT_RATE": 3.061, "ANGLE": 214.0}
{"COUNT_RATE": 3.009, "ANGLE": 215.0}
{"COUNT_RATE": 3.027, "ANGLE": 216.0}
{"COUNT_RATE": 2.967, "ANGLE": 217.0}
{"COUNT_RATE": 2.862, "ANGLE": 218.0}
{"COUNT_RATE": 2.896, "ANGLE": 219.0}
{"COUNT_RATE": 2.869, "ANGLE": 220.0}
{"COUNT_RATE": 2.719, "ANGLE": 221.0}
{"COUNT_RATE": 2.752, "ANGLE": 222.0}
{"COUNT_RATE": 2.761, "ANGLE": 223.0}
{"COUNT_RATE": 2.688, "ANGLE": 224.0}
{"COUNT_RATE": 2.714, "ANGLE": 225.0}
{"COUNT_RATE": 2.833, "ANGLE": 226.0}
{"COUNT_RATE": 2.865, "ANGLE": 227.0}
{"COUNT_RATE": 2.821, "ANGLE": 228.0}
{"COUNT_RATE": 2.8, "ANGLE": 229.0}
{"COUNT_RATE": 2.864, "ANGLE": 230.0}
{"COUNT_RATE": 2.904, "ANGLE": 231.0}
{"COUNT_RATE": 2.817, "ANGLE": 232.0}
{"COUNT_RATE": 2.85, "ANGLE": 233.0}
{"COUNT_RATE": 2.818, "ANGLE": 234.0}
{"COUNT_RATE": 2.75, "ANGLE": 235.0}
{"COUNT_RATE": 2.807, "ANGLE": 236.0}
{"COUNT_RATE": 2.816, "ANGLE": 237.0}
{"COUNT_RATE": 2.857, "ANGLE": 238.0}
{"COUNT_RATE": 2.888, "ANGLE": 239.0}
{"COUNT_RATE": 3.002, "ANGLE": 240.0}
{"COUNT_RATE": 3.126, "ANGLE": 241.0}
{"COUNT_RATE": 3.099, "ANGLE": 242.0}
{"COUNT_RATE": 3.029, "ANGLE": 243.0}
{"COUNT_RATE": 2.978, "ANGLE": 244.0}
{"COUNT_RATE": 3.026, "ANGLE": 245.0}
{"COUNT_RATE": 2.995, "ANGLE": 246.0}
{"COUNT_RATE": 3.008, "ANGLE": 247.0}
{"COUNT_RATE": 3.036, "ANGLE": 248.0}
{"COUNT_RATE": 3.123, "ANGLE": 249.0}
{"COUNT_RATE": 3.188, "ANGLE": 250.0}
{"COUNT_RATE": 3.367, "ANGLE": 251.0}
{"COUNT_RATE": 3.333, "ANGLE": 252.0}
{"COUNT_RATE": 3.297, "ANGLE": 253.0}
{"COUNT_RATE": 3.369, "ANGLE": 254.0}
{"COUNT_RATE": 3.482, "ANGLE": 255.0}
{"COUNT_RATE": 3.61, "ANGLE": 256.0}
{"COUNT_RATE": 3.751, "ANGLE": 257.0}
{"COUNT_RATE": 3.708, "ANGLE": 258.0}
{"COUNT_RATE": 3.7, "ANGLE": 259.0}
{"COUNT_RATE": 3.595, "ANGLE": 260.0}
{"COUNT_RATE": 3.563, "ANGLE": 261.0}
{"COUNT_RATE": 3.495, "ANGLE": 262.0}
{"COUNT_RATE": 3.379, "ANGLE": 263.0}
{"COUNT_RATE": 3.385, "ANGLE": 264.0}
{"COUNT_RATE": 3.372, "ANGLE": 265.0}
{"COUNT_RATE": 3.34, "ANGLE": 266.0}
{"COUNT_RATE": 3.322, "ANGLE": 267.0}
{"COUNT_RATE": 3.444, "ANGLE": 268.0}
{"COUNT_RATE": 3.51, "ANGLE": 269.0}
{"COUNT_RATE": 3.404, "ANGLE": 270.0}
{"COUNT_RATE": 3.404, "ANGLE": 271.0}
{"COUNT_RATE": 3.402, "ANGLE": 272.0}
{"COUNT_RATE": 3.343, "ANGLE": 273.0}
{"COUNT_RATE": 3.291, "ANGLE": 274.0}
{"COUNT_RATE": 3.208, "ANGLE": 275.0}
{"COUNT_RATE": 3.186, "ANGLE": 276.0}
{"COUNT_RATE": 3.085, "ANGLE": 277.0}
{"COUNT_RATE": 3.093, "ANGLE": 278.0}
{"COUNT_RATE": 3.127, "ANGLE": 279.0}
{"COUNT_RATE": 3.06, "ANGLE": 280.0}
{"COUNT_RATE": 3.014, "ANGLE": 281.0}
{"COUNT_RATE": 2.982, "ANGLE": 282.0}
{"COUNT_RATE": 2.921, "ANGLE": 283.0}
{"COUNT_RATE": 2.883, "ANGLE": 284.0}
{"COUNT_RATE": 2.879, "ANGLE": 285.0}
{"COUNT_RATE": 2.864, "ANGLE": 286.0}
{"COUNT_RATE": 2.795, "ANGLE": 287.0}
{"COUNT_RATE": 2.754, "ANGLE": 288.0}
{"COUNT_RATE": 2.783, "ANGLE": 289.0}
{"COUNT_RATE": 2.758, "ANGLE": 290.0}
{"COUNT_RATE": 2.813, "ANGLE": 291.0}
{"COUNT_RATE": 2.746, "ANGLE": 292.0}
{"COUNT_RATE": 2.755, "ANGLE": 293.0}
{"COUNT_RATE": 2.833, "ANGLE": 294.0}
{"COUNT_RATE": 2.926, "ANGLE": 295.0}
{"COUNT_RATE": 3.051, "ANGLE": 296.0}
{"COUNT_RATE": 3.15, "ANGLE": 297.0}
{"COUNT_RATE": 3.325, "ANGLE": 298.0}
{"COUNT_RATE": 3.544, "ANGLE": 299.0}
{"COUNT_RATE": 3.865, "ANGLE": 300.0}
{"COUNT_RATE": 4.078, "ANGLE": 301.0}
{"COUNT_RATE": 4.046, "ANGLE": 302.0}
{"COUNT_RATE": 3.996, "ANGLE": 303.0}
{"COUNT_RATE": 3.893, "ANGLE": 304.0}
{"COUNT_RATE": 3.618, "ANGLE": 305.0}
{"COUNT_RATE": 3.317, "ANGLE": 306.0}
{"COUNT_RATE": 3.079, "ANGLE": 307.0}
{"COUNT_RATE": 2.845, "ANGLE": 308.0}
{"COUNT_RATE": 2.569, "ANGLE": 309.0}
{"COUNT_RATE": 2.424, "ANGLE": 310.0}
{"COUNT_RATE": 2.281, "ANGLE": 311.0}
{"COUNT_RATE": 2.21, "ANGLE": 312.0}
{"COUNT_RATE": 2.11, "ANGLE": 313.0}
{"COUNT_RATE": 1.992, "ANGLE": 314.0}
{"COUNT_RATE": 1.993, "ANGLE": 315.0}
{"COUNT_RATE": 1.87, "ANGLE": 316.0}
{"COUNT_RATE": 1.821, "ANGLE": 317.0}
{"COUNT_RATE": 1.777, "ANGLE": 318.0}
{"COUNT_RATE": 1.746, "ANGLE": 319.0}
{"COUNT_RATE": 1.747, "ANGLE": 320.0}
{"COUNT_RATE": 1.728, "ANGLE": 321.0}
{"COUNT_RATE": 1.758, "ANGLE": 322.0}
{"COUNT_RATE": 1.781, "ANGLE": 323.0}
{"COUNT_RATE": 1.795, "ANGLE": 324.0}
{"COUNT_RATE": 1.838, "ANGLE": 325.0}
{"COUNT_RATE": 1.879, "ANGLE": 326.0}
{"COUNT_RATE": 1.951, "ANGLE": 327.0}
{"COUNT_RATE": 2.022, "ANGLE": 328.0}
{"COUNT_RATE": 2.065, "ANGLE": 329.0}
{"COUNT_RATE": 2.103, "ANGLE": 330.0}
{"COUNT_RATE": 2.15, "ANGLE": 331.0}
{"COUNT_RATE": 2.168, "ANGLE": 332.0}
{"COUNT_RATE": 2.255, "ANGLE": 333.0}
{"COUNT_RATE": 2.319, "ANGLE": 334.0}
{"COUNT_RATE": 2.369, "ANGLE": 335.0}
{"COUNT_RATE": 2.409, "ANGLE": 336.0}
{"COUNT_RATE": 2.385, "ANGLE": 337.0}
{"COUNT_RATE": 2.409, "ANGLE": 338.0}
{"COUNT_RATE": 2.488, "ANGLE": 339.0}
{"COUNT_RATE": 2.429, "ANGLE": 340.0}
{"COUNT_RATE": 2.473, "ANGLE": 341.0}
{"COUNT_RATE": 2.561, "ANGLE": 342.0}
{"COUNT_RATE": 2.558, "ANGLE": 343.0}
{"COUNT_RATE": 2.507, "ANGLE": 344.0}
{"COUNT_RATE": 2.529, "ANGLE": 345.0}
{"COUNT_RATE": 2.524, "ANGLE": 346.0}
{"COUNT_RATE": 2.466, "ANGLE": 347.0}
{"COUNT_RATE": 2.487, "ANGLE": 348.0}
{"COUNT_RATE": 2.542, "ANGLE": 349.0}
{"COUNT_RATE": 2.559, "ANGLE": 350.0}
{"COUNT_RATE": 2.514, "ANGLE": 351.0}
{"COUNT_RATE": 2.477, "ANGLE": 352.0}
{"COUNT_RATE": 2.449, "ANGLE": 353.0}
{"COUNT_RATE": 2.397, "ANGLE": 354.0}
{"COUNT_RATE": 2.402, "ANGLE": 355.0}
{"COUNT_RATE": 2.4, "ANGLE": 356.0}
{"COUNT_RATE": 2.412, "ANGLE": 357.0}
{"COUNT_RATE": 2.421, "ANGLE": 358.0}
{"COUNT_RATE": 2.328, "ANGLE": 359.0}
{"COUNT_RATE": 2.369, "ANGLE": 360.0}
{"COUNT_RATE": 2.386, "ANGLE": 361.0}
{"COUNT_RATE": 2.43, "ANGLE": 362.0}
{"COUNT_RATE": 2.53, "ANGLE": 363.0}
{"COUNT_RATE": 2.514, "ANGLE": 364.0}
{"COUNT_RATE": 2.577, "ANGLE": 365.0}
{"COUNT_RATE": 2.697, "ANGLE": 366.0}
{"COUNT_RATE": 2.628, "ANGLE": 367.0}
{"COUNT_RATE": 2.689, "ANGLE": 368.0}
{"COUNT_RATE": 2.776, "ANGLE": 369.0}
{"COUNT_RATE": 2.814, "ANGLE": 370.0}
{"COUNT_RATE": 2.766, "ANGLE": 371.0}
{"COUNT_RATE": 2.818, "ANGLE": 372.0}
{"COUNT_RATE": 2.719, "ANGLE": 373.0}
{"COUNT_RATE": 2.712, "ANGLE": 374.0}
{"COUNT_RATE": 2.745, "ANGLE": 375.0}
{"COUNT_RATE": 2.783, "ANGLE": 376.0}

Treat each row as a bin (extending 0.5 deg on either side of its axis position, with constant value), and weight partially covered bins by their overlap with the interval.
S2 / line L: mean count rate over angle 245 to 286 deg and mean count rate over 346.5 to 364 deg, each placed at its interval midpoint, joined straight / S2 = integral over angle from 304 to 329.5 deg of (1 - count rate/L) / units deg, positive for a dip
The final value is 5.6 deg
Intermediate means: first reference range 3.28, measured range 2.2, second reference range 2.45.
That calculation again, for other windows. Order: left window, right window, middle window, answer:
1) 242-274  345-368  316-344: 6.1 deg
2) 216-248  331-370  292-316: -3.4 deg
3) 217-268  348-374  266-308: -4.6 deg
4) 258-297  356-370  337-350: 0.8 deg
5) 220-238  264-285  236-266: -2.5 deg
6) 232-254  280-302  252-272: -2.9 deg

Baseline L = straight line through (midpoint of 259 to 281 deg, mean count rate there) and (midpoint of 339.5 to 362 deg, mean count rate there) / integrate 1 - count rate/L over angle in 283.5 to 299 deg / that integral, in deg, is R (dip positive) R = 1.0 deg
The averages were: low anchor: 3.33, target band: 2.91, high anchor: 2.46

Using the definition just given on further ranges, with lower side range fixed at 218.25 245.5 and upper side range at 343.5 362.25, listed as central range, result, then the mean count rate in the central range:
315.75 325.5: 3.0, 1.78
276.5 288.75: -1.2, 2.95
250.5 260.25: -2.6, 3.52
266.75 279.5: -2.7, 3.29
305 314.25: 0.0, 2.61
